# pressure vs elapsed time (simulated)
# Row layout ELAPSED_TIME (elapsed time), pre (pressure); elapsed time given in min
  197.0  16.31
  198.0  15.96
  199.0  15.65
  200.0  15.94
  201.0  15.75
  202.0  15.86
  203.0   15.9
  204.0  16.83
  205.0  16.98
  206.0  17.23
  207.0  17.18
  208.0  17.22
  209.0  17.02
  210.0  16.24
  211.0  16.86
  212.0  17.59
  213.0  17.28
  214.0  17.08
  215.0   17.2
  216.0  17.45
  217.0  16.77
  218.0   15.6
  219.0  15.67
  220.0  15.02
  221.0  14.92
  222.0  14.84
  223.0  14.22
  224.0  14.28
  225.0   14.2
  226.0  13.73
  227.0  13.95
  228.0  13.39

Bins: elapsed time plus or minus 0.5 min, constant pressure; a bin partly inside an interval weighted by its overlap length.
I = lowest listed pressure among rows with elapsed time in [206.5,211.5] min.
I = 16.24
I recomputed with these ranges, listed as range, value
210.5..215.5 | 16.86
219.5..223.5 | 14.22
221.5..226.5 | 13.73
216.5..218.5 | 15.6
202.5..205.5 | 15.9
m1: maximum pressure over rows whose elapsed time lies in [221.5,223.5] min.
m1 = 14.84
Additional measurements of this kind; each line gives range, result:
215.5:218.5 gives 17.45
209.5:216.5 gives 17.59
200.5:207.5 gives 17.23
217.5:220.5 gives 15.67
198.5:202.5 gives 15.94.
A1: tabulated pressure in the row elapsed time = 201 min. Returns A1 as 15.75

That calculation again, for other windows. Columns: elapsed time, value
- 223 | 14.22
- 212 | 17.59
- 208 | 17.22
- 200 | 15.94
